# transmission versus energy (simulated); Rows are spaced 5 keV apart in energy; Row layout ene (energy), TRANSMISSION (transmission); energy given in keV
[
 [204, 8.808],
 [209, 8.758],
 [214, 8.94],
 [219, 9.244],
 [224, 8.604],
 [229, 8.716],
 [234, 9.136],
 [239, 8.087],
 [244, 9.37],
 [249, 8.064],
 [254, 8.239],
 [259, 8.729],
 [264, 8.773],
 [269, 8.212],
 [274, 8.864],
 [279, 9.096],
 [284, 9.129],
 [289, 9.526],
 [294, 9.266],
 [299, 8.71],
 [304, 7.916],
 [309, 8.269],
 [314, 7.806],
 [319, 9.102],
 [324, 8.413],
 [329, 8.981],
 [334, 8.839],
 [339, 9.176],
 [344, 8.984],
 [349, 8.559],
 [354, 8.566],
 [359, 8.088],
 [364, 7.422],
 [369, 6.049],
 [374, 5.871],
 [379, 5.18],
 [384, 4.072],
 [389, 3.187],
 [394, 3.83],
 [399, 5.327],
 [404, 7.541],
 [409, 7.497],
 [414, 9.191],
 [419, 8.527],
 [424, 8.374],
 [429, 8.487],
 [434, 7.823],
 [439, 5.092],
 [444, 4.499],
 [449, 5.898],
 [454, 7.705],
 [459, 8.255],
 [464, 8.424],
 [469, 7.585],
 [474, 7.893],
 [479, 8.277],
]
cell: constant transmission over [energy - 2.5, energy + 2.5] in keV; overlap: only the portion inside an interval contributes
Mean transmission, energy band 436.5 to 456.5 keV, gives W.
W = 5.8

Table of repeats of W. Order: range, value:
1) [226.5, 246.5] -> 8.83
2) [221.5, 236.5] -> 8.82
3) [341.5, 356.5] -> 8.7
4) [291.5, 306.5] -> 8.63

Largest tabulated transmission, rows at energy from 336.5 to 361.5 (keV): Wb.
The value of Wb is 9.176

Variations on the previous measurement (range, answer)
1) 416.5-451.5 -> 8.527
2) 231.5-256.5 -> 9.37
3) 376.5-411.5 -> 7.541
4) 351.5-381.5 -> 8.566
